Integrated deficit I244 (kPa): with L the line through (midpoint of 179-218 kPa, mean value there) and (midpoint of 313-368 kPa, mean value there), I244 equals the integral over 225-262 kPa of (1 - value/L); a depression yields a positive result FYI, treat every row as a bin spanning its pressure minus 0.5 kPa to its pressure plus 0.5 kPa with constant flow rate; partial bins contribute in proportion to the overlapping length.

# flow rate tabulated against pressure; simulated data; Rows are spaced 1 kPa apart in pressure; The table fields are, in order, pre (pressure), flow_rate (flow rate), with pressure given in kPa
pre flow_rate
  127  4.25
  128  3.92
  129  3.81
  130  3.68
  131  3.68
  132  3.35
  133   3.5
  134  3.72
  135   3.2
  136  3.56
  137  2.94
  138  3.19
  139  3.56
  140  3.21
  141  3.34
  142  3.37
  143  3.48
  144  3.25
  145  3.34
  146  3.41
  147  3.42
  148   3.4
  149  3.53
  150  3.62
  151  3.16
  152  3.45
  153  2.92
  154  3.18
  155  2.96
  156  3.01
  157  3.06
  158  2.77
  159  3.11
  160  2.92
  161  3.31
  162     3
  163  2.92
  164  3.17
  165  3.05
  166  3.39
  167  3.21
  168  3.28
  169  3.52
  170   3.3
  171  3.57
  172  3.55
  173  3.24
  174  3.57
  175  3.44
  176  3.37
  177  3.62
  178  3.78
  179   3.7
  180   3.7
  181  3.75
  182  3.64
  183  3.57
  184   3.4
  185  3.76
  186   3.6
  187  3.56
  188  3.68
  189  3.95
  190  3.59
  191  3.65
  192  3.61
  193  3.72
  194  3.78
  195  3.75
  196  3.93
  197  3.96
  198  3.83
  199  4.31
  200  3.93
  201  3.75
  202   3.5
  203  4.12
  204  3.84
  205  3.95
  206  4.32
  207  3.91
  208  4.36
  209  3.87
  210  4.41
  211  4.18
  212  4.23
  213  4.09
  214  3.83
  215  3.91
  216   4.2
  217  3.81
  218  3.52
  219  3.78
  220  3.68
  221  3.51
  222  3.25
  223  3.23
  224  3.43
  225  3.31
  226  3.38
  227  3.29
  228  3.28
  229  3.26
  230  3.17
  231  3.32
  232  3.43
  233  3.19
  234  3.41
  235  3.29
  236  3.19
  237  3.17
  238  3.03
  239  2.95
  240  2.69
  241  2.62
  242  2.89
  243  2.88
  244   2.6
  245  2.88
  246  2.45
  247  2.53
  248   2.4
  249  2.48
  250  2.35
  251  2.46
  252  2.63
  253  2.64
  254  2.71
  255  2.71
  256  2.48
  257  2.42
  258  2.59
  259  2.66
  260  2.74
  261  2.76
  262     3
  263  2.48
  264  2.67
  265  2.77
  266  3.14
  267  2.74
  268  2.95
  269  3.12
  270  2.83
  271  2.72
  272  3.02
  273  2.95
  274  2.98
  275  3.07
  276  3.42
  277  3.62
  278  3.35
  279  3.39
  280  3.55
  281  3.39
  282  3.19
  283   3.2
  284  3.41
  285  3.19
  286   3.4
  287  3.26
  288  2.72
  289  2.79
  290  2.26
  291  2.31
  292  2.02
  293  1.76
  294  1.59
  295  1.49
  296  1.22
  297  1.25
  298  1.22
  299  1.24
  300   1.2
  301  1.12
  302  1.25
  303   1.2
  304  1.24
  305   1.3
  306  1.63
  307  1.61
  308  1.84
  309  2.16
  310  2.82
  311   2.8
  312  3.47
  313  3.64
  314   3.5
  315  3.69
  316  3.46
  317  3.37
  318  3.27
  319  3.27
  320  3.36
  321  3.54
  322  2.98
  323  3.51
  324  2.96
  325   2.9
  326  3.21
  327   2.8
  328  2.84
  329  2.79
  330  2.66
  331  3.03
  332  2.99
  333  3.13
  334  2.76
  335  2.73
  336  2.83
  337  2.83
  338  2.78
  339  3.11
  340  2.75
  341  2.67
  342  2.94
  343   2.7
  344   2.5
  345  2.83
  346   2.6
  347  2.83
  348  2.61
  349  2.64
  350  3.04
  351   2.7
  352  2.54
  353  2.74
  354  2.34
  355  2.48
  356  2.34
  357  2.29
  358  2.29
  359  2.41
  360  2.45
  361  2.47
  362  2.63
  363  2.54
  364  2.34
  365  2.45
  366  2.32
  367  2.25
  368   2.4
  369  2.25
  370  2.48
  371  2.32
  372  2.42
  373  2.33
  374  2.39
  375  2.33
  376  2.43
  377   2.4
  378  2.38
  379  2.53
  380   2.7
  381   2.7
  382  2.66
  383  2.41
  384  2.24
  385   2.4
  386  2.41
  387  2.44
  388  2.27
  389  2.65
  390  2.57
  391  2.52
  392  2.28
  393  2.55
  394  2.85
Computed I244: 7.0 kPa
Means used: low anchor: 3.86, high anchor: 2.82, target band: 2.87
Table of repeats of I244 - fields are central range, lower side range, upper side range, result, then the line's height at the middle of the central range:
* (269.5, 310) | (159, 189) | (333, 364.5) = 7.8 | 2.91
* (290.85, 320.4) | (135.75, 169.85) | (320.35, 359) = 7.2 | 2.87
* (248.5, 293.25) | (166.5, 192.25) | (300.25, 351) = 2.6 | 3.04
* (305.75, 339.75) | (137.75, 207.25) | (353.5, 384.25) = -3.7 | 2.67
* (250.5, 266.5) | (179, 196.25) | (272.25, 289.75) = 3.1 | 3.32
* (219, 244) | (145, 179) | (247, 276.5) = -2.5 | 2.91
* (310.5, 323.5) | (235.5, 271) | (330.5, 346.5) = -2.7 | 2.8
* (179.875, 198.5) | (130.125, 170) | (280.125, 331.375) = -3.7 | 3.09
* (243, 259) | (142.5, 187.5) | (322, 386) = 2.4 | 3.02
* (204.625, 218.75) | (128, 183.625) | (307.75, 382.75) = -3.8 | 3.18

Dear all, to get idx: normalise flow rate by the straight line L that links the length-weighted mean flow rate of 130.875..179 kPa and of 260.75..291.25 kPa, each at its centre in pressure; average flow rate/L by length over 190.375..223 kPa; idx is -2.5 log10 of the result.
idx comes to -0.21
